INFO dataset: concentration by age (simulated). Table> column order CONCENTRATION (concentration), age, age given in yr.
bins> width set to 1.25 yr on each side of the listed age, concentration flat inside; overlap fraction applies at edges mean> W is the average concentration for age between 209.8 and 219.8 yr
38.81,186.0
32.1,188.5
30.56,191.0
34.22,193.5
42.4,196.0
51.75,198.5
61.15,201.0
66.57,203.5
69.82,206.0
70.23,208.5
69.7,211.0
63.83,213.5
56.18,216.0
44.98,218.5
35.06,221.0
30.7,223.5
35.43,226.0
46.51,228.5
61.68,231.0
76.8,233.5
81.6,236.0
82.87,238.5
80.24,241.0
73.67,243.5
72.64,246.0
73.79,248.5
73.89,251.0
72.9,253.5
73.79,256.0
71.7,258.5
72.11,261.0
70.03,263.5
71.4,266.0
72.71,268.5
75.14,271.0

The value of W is 58.5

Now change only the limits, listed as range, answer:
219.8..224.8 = 32.9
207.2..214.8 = 67.9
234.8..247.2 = 78.2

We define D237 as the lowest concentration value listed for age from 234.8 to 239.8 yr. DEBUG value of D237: 81.6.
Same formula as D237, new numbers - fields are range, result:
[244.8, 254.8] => 72.64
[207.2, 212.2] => 69.7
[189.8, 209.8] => 30.56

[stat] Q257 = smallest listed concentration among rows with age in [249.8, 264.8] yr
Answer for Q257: 70.03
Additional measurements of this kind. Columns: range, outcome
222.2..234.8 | 30.7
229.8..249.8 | 61.68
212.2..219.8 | 44.98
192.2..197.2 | 34.22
